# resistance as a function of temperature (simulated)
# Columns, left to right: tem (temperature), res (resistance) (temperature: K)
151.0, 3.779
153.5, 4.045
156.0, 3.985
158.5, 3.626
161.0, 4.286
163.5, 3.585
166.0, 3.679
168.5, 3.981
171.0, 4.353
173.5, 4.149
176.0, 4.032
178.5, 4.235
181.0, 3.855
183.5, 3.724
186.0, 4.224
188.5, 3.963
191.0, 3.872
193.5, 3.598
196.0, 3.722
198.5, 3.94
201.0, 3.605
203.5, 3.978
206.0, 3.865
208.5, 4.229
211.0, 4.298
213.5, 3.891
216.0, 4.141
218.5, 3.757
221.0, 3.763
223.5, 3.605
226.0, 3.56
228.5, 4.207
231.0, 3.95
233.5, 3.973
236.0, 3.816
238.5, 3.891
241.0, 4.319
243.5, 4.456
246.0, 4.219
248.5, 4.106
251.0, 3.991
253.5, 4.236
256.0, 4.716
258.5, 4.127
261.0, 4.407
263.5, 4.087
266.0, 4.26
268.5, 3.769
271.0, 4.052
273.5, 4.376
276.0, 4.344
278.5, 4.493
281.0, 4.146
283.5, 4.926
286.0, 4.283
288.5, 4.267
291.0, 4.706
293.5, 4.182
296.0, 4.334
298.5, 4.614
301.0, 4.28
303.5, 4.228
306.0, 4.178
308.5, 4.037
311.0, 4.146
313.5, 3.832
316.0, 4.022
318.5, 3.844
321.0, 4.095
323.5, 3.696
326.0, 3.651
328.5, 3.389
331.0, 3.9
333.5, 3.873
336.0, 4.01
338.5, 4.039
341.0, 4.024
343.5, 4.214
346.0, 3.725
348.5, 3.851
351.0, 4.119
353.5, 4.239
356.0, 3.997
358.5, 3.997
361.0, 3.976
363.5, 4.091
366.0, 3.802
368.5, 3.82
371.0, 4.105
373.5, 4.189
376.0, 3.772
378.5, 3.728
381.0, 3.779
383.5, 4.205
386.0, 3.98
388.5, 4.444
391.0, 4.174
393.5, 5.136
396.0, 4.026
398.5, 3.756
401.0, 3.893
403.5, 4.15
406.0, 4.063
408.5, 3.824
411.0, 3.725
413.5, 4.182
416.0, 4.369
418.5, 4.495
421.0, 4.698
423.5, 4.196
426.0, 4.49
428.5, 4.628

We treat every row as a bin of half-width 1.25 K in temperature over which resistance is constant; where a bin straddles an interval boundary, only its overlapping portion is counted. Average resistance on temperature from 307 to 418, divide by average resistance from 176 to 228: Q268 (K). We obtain 1.03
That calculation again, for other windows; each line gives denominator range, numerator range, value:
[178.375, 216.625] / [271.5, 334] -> 1.06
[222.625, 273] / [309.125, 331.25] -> 0.94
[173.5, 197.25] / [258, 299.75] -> 1.10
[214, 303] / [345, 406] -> 0.97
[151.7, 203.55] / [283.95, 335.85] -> 1.04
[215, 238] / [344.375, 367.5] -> 1.03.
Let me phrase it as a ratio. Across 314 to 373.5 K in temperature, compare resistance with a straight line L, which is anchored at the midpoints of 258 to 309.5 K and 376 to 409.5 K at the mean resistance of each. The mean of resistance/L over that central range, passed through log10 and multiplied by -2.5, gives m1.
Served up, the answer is 0.06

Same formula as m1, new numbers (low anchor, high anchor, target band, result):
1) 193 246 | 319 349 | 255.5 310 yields -0.11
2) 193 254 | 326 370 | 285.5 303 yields -0.11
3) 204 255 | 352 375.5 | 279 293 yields -0.11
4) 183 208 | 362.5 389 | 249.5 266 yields -0.09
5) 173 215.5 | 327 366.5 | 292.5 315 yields -0.07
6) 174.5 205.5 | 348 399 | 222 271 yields -0.04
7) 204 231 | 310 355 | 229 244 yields -0.03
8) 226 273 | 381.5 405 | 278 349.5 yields 0.01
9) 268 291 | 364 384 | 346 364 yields 0.00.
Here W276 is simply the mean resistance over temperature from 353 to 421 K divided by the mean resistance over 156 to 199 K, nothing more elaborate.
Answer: 1.04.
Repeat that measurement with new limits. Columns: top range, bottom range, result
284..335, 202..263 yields 1.01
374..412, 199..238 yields 1.04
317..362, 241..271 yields 0.93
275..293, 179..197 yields 1.15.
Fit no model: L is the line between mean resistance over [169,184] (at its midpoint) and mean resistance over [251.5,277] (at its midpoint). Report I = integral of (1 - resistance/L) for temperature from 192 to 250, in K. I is 2.8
